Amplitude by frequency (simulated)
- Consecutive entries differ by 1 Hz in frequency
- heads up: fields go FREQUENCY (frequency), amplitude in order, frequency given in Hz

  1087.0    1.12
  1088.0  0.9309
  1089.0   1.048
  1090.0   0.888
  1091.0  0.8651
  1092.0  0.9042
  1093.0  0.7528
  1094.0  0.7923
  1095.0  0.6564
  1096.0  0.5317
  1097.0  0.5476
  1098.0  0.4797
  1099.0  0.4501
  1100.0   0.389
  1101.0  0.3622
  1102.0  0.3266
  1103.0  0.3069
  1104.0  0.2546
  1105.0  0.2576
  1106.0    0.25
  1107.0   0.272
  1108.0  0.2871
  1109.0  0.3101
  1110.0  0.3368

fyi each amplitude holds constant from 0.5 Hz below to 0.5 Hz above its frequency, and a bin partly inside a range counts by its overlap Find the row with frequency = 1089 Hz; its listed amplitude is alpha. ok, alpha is 1.048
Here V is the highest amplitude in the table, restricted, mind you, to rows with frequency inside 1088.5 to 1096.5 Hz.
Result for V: 1.048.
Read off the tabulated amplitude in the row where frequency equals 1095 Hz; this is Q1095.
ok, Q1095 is 0.6564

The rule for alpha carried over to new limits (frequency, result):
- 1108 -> 0.2871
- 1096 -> 0.5317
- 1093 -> 0.7528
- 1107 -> 0.272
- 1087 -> 1.12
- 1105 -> 0.2576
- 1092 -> 0.9042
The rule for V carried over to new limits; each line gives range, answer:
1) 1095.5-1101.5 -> 0.5476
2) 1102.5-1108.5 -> 0.3069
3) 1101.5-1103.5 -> 0.3266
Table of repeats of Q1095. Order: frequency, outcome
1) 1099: 0.4501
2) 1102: 0.3266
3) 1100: 0.389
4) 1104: 0.2546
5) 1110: 0.3368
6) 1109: 0.3101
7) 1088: 0.9309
